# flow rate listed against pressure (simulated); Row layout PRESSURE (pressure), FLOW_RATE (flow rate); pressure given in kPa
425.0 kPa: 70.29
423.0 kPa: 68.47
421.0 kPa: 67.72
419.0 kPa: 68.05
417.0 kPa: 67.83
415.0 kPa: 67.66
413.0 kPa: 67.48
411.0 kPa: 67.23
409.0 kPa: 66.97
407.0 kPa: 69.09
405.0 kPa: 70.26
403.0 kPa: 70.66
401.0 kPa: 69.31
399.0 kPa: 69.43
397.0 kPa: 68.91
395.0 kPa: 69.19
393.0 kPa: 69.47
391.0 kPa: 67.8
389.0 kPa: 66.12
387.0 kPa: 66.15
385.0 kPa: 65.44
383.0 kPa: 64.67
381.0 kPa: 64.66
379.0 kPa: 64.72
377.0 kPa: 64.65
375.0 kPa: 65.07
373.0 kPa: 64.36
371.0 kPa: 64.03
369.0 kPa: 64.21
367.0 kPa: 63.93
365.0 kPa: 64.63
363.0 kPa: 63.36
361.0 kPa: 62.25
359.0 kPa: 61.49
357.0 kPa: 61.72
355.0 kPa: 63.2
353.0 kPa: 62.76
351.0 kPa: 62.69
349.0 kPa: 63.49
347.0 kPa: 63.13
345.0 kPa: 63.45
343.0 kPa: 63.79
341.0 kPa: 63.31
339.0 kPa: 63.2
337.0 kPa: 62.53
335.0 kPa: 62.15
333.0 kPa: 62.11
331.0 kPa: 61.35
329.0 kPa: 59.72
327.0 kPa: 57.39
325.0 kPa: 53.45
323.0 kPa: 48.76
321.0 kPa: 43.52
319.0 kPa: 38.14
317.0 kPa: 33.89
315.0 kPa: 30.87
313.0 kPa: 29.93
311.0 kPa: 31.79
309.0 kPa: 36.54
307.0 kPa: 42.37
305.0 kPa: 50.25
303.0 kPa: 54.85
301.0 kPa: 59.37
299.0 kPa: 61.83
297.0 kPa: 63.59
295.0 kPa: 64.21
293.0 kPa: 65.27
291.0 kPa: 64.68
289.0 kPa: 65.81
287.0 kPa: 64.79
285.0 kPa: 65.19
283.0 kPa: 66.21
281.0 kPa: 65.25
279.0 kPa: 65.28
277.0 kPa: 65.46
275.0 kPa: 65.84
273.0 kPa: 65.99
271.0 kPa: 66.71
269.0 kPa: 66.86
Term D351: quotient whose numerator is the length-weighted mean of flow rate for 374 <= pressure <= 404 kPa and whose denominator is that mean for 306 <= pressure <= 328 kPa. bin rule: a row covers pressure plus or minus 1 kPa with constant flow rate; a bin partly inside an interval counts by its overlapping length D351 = 1.7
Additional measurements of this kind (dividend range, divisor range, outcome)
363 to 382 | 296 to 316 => 1.40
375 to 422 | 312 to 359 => 1.22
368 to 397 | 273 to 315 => 1.16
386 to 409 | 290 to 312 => 1.27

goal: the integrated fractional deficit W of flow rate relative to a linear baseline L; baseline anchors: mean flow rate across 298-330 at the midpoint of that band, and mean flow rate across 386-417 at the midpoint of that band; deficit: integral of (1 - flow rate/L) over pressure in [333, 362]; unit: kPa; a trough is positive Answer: -4.50 kPa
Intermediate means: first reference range 45.8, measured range 62.8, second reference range 68.4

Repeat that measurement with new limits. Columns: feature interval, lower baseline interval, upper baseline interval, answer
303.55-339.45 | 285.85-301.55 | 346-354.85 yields 8.7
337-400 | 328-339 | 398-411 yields 0.7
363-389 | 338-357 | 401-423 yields 0.3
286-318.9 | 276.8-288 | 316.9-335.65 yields 5.1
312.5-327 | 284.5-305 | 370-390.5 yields 5.0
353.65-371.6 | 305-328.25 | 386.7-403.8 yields -1.9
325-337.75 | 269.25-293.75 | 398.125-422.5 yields 1.2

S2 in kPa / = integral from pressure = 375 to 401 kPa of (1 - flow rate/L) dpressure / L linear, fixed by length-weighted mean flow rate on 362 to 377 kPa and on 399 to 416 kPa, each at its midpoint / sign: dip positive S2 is -0.2 kPa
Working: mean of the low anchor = 64.3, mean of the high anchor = 68.6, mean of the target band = 66.8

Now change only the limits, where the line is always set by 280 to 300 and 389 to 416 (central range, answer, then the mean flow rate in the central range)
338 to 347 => 0.4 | 63.4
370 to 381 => 0.5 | 64.6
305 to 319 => 6.4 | 35.7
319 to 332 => 2.6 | 52.8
